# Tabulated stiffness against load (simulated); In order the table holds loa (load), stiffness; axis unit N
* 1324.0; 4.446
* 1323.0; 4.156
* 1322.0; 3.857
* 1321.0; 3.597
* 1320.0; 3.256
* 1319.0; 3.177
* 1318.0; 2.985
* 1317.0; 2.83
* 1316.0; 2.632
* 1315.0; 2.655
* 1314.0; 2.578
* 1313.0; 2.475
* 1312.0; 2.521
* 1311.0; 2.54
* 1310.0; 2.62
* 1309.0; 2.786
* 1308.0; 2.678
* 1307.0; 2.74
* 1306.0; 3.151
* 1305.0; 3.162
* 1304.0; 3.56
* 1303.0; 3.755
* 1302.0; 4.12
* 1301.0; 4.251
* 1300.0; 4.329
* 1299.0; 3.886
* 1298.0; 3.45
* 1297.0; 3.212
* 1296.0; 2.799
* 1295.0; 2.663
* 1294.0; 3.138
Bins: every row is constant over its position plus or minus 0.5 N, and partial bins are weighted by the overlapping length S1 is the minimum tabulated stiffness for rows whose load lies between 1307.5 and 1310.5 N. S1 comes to 2.62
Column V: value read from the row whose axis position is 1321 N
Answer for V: 3.597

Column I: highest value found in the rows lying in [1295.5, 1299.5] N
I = 3.886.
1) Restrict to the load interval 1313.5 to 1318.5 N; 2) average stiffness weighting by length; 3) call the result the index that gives 2.74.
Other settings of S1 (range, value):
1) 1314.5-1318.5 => 2.632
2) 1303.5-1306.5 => 3.151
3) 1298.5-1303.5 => 3.755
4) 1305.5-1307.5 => 2.74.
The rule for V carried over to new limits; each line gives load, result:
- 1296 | 2.799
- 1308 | 2.678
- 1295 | 2.663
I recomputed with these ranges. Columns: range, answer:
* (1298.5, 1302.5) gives 4.329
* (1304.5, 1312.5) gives 3.162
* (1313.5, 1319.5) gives 3.177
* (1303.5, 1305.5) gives 3.56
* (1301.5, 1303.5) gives 4.12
